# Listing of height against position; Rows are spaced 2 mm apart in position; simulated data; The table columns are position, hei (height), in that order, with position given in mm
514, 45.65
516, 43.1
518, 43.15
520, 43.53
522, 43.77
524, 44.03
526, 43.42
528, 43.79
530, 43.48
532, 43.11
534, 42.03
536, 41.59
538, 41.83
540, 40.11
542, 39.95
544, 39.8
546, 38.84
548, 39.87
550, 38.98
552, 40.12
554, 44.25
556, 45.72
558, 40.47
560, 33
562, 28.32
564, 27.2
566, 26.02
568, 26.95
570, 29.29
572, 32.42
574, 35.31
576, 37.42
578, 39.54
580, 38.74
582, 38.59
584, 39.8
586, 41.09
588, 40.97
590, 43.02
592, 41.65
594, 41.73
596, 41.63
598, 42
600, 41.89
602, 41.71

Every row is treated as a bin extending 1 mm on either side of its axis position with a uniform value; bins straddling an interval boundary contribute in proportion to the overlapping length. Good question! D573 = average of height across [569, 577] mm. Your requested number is 33.6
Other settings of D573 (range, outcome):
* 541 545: 39.9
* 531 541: 41.7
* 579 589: 39.8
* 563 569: 26.7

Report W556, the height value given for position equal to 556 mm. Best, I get 45.72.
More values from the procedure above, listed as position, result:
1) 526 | 43.42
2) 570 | 29.29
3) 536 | 41.59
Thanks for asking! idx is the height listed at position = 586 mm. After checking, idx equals 41.09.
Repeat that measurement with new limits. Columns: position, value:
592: 41.65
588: 40.97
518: 43.15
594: 41.73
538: 41.83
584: 39.8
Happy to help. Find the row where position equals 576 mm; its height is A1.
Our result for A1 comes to 37.42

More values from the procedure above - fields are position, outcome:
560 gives 33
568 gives 26.95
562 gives 28.32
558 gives 40.47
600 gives 41.89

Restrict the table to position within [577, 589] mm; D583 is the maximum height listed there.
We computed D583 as 41.09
